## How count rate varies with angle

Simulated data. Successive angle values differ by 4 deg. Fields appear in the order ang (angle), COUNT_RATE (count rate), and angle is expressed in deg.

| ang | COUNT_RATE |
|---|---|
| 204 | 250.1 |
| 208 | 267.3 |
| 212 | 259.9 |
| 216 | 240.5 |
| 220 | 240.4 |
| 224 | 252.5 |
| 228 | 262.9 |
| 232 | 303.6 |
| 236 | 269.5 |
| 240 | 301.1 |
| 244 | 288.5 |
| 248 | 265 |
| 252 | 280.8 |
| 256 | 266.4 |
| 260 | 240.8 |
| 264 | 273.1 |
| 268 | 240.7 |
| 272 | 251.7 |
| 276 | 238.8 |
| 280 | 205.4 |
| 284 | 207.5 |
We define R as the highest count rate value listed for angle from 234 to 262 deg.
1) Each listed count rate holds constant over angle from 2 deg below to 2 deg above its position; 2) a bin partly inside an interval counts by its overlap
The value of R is 301.1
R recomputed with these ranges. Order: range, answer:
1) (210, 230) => 262.9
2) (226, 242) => 303.6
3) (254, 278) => 273.1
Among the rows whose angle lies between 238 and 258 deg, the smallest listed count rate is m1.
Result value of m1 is 265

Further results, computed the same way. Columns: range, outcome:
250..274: 240.7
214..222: 240.4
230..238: 269.5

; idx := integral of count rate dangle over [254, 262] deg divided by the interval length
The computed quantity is 254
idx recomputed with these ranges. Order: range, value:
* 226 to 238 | 279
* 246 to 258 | 271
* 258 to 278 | 249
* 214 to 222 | 240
